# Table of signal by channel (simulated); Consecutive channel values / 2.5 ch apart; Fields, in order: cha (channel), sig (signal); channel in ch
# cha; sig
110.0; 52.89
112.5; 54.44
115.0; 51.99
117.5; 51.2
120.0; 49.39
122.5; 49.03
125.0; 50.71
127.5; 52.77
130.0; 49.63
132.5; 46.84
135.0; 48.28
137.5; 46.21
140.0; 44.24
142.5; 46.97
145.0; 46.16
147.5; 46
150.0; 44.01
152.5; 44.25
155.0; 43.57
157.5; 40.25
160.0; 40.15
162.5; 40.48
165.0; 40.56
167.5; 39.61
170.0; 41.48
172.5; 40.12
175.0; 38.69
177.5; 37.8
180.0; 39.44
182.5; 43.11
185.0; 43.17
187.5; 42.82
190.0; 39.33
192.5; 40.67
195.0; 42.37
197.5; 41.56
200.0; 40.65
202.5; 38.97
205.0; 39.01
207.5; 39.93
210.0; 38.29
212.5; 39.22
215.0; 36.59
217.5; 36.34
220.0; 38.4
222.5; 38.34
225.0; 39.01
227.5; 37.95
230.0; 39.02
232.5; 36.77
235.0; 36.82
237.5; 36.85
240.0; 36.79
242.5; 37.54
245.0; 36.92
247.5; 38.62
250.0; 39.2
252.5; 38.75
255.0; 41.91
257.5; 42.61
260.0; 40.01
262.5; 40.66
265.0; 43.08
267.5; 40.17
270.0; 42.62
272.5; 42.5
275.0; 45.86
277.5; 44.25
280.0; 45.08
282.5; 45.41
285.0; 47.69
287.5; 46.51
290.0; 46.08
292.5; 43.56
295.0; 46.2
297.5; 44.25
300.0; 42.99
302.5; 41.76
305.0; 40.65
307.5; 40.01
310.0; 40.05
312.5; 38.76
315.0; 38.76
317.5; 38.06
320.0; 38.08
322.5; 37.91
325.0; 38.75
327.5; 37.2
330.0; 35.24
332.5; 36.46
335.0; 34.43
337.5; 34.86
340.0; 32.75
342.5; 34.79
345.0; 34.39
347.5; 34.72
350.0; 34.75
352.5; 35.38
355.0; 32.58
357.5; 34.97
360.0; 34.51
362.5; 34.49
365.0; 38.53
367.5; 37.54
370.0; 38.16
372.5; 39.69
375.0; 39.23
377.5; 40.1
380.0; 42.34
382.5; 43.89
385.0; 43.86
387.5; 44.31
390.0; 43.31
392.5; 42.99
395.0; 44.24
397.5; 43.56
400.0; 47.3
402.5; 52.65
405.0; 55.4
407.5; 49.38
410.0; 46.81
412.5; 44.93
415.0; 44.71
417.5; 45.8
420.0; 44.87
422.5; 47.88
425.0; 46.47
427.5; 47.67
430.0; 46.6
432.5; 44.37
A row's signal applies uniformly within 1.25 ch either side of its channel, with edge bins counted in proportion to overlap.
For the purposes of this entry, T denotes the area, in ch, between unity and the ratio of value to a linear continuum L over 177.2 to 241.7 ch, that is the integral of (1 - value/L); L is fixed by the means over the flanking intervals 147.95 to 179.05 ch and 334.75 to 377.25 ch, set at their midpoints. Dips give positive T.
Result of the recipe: 0.9 ch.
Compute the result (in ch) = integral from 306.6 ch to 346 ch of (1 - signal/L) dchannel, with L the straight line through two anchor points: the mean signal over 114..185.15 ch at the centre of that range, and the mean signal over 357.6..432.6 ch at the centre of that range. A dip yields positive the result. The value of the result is 6.4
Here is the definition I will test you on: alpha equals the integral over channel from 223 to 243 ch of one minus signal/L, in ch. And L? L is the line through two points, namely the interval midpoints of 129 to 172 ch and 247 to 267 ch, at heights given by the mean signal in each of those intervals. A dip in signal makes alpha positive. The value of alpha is 1.8 ch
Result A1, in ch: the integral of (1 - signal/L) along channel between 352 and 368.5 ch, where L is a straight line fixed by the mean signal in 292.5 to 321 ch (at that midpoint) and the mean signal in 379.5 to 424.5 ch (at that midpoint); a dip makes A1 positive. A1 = 3.2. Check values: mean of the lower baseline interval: 41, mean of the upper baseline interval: 46.1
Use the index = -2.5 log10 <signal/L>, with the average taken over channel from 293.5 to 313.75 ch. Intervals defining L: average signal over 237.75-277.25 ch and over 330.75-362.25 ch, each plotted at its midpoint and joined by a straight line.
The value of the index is -0.12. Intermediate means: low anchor 40.5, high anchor 34.6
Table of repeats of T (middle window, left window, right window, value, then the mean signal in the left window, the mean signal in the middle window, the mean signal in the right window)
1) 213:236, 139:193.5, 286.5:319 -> 2.3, 41.9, 37.8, 42.1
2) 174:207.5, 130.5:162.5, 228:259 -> 1.0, 44.7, 40.6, 38.5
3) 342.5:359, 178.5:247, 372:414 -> 3.5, 39.1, 34.5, 45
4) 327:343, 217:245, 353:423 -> 2.3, 37.6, 35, 42.7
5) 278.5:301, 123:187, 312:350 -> -4.3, 43.8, 45.3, 36.2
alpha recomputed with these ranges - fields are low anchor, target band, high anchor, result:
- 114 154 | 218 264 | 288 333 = 5.0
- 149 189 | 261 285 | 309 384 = -2.9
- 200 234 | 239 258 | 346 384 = -0.4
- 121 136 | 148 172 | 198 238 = 2.1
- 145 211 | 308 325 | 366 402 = 1.3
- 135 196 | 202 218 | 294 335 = 1.2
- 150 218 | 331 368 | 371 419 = 7.6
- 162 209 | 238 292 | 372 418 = 0.4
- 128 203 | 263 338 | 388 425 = 6.0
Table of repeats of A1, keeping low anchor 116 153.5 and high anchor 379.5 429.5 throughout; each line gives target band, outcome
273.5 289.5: 0.39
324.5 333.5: 1.90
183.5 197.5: 1.70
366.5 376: 1.58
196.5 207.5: 1.71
